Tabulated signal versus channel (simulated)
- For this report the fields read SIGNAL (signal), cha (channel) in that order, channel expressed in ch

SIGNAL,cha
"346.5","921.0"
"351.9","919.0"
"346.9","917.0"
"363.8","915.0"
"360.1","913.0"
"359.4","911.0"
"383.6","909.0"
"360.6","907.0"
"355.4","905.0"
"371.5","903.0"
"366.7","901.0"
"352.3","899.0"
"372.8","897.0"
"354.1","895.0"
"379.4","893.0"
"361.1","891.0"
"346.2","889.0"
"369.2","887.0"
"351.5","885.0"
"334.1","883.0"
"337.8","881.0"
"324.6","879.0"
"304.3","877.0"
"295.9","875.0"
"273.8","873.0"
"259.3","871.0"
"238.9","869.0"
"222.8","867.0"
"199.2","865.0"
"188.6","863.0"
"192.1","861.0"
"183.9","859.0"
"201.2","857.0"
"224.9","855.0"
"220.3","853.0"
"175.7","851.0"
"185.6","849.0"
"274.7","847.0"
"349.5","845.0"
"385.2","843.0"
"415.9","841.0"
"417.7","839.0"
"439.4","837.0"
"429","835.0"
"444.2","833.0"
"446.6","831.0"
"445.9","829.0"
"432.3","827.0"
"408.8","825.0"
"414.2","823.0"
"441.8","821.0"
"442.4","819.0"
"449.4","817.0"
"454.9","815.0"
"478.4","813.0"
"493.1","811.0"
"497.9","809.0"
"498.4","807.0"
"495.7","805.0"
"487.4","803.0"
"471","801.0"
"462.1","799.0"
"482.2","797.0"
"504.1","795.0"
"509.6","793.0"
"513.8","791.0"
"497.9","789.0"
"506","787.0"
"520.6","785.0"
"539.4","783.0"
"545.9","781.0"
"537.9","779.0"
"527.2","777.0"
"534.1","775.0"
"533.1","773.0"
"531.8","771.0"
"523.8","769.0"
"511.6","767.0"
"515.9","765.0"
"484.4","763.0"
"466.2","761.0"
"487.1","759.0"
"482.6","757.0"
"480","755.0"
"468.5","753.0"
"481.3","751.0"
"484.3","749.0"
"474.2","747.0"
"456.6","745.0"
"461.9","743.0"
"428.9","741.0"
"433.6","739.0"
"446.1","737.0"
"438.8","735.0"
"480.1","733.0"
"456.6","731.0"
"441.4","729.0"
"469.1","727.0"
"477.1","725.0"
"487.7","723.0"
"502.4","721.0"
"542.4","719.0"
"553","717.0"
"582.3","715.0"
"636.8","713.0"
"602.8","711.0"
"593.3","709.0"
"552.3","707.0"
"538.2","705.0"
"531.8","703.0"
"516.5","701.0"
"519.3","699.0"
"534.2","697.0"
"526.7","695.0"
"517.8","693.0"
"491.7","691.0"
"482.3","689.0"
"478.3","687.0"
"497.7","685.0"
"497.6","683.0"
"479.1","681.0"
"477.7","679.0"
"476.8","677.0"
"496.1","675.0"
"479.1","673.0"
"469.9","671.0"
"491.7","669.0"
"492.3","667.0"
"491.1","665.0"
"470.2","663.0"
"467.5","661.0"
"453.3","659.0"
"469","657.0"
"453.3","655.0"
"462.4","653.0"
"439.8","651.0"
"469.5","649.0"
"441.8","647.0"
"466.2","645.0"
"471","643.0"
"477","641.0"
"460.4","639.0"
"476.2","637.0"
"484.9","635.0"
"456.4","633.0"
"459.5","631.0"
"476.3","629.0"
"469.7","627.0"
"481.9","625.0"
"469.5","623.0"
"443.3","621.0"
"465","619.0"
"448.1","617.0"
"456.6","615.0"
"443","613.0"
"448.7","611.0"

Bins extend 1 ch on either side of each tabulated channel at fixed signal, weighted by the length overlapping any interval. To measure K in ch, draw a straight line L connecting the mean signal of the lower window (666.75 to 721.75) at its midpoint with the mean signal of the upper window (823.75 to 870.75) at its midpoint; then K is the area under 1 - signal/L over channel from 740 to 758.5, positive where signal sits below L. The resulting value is -1.0 ch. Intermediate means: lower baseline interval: 520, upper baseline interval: 309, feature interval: 469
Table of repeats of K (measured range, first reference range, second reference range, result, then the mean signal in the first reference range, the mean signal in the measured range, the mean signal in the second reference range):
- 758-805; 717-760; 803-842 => -4.8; 472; 508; 451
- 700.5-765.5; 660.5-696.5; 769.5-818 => -0.4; 489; 498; 503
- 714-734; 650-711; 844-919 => -2.0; 497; 499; 302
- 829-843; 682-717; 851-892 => -4.6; 536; 430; 269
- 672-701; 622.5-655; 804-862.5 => -3.5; 466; 497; 376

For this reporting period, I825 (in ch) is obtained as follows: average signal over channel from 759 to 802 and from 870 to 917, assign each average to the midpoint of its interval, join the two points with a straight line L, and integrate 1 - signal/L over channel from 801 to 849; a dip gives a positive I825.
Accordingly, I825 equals 1.5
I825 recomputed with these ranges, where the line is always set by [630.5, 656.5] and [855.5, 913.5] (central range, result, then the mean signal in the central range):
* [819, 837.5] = -4.8 ch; 434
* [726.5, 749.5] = -3.0 ch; 455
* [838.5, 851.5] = 0.7 ch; 316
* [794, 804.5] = -3.4 ch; 482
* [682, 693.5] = -1.5 ch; 493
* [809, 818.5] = -3.1 ch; 471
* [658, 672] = -0.8 ch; 477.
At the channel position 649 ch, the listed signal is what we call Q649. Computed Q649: 469.5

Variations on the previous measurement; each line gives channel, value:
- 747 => 474.2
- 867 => 222.8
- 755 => 480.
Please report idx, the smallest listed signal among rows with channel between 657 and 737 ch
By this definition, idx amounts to 438.8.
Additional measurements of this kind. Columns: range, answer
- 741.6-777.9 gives 456.6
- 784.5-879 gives 175.7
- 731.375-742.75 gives 428.9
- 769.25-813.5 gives 462.1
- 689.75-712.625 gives 491.7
